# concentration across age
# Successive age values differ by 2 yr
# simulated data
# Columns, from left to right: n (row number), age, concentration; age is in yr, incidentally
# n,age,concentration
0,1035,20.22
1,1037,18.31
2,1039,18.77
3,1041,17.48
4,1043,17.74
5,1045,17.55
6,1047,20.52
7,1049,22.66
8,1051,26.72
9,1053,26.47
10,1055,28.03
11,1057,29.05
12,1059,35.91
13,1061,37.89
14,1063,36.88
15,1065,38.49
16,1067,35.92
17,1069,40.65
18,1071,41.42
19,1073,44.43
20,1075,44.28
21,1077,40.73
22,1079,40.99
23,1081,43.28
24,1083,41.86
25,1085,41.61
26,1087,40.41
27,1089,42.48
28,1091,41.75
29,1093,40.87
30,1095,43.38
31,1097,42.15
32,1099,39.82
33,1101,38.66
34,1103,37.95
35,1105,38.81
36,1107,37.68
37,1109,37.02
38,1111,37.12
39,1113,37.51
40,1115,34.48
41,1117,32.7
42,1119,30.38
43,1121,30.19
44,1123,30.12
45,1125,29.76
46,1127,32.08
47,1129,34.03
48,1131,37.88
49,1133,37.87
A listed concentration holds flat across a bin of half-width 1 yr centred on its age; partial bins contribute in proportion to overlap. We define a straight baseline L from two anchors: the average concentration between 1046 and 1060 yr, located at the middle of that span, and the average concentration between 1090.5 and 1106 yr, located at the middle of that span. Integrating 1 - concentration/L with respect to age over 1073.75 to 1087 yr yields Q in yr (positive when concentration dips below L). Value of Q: -2.63 yr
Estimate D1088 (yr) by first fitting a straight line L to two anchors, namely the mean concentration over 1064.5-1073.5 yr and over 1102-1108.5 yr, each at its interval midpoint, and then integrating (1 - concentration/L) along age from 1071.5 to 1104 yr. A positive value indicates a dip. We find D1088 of -2.09 yr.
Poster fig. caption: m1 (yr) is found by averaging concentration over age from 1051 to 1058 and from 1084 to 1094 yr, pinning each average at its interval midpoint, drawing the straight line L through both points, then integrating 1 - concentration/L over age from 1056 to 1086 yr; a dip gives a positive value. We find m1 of -4.7 yr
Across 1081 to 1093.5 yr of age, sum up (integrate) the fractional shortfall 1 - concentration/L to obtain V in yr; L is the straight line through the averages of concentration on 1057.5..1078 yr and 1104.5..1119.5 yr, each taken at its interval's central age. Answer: -1.3 yr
